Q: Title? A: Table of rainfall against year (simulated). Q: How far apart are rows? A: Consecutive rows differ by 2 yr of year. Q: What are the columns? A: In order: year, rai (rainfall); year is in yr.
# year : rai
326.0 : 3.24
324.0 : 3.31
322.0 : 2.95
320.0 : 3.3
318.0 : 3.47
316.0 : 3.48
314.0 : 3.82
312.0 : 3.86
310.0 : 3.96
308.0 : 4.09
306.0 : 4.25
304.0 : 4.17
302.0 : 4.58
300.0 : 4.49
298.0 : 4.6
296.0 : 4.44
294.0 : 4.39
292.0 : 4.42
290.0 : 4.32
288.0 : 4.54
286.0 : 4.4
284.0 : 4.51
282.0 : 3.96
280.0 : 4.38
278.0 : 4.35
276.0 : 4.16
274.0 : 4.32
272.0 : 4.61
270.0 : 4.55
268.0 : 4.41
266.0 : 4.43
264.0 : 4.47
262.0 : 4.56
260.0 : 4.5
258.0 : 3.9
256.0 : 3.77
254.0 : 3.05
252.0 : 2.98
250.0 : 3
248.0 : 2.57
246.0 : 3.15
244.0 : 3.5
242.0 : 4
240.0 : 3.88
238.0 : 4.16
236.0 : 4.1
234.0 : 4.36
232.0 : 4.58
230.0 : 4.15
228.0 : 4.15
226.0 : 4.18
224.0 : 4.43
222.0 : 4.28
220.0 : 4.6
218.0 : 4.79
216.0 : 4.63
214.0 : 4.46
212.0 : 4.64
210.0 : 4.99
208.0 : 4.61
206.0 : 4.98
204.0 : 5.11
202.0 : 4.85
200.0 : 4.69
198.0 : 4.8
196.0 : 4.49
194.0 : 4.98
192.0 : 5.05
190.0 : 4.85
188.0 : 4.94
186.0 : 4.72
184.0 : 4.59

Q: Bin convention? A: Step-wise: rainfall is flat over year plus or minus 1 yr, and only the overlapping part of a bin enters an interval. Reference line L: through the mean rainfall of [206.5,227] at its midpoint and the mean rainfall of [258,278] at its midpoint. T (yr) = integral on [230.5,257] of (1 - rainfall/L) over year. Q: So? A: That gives 5.1 yr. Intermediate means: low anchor 4.57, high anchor 4.41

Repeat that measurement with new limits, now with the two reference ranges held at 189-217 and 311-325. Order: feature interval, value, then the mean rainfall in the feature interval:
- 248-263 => 2.04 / 3.61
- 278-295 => -2.41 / 4.36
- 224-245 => 1.46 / 4.12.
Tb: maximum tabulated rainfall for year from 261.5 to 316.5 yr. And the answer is 4.61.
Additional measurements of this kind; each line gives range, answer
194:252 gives 5.11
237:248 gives 4.16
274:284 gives 4.51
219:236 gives 4.6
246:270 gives 4.56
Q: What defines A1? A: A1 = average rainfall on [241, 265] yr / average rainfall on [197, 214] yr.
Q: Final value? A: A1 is 0.75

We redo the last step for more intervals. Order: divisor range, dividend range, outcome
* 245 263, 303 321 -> 1.09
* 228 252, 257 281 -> 1.17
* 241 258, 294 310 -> 1.32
